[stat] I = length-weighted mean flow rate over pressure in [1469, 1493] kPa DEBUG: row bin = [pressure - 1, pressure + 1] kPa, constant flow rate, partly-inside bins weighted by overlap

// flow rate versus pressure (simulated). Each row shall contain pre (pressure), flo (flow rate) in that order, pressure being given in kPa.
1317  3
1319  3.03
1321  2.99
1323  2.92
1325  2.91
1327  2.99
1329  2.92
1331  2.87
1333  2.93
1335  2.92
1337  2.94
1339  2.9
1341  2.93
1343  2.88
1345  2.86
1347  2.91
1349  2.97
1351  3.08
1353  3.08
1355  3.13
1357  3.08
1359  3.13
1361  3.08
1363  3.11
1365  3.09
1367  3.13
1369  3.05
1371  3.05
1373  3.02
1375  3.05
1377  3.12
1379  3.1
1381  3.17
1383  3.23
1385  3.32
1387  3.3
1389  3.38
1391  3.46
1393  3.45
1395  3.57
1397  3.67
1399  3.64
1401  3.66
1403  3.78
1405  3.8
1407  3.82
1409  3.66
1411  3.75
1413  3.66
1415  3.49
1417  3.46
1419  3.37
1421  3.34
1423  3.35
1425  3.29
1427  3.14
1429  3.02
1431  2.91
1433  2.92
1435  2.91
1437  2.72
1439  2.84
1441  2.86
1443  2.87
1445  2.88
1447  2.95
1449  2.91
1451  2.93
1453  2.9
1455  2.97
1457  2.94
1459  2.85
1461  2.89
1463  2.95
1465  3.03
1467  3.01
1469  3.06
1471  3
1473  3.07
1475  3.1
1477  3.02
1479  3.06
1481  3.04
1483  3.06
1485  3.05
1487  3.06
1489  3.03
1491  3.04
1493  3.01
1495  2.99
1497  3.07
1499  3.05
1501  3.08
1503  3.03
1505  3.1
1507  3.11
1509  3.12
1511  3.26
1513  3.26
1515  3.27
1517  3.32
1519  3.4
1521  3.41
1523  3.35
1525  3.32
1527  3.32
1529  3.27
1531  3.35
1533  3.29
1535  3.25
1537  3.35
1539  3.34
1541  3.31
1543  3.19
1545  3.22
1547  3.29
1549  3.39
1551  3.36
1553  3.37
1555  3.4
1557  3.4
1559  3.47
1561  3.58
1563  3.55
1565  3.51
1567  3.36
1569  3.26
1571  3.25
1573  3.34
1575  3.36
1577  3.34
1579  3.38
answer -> 3.05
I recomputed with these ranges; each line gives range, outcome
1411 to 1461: 3.07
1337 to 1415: 3.26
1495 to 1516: 3.13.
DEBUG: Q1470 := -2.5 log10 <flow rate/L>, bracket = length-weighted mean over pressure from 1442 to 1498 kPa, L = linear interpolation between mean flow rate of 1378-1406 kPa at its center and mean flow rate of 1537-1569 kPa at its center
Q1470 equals 0.15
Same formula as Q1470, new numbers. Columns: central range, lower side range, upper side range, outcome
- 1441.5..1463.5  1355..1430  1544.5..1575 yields 0.155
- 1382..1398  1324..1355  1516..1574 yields -0.127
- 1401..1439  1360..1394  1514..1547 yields -0.044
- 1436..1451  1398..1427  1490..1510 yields 0.180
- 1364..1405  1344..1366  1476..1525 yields -0.088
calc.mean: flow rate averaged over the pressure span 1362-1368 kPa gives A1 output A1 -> 3.11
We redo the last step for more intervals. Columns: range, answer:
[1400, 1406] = 3.75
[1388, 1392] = 3.42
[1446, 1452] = 2.93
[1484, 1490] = 3.05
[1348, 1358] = 3.07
